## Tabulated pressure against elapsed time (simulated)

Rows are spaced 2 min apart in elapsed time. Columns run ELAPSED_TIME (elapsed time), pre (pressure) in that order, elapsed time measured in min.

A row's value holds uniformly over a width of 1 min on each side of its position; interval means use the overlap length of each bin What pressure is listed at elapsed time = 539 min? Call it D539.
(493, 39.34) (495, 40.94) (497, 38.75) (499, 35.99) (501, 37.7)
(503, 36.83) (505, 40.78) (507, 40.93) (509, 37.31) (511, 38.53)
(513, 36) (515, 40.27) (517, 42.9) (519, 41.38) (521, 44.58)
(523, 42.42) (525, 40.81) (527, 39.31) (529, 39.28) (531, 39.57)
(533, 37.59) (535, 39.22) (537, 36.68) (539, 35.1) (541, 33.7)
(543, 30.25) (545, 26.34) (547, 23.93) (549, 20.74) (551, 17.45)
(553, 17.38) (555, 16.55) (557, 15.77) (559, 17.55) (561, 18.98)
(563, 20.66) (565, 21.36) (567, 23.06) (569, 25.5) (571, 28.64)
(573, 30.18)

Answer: 35.1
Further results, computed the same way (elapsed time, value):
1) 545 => 26.34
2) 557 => 15.77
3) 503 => 36.83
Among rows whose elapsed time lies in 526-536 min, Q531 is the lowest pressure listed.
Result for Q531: 37.59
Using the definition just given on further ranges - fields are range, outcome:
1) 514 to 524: 40.27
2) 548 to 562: 15.77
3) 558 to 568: 17.55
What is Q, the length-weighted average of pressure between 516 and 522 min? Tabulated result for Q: 43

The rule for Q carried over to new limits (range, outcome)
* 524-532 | 39.7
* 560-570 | 21.9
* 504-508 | 40.9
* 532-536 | 38.4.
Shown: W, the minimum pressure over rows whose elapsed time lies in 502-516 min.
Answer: 36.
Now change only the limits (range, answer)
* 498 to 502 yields 35.99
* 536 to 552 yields 17.45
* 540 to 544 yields 30.25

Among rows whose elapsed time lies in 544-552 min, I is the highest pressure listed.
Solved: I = 26.34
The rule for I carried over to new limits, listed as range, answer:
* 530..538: 39.57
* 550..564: 20.66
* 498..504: 37.7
